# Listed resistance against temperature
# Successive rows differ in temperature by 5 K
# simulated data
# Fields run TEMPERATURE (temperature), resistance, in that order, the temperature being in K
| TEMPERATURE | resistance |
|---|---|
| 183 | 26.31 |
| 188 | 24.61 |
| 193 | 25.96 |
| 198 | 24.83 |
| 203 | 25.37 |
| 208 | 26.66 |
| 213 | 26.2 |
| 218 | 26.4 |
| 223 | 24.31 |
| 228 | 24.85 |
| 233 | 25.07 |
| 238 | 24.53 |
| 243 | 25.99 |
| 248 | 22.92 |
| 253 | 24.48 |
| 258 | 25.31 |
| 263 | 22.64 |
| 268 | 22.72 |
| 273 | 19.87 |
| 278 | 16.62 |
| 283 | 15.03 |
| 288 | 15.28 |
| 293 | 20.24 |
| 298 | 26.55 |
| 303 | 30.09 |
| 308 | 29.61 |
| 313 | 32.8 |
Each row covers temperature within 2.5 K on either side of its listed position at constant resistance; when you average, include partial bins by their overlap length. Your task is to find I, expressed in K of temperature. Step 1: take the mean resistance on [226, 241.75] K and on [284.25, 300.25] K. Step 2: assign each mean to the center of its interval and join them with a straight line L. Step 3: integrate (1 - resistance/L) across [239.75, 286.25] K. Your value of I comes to 2.0 K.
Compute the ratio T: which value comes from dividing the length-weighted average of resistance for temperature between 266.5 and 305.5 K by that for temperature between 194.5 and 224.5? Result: 0.81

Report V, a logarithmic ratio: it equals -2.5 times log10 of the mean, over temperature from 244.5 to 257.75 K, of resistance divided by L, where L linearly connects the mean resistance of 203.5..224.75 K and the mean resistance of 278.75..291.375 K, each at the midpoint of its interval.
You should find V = -0.18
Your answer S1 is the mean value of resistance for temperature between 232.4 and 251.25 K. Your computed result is 24.6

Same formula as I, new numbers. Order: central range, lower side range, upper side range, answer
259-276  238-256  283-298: -0.05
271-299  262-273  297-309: 7.67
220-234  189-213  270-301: -0.65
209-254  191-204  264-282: -4.55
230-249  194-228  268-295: -1.97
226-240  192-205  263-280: -1.16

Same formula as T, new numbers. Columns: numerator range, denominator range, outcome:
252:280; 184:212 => 0.86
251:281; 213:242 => 0.86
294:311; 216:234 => 1.12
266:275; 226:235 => 0.85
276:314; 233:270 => 0.95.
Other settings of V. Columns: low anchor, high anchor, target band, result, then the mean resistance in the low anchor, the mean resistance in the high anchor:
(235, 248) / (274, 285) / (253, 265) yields -0.15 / 24.8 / 16.4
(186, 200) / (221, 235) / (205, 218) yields -0.06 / 25.2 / 24.7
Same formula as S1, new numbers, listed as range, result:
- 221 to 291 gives 22.1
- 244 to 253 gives 23.9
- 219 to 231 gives 24.8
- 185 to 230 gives 25.5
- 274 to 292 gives 16.4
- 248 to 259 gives 24.4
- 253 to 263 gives 24.4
